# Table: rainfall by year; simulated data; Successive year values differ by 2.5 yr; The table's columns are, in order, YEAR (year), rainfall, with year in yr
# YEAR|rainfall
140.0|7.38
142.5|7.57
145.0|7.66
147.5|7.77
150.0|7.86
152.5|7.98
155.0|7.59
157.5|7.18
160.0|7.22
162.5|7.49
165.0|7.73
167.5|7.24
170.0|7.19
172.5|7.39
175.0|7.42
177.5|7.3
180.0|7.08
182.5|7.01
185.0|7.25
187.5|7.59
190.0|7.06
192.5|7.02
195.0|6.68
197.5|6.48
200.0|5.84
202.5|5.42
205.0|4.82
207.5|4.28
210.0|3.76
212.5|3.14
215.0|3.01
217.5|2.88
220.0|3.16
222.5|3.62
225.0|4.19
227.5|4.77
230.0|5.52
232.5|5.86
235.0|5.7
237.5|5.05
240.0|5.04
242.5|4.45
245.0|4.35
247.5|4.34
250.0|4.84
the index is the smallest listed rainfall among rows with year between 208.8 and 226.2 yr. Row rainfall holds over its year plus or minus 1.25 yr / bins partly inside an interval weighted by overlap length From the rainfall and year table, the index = 2.88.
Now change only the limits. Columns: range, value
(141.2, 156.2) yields 7.57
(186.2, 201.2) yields 5.84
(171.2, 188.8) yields 7.01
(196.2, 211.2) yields 3.76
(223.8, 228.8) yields 4.19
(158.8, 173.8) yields 7.19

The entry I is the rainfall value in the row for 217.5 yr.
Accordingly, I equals 2.88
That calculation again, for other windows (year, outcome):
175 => 7.42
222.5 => 3.62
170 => 7.19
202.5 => 5.42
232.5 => 5.86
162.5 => 7.49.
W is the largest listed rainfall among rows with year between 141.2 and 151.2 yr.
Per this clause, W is 7.86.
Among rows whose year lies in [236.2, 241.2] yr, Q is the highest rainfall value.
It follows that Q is 5.05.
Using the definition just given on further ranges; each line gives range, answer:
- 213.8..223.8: 3.62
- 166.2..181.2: 7.42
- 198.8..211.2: 5.84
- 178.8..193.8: 7.59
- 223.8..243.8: 5.86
